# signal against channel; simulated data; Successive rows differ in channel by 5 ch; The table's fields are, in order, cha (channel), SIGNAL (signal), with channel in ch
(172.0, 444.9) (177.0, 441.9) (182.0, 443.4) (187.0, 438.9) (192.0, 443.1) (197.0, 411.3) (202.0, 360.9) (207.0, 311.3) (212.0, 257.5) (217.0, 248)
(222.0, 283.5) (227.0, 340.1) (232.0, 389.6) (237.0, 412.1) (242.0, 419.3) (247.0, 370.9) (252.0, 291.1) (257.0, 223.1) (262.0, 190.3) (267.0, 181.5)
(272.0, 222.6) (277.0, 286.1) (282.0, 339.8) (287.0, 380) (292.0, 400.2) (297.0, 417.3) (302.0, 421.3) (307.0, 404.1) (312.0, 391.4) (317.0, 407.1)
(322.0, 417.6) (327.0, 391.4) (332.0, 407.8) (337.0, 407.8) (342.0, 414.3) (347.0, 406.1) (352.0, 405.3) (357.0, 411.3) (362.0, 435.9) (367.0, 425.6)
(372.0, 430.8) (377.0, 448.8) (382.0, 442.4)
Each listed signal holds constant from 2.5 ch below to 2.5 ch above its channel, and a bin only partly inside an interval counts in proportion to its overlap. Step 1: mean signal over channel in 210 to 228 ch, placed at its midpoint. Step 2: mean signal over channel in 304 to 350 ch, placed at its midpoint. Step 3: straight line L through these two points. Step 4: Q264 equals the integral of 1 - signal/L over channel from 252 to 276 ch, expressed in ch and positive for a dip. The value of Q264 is 8.1 ch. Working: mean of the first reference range 278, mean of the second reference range 405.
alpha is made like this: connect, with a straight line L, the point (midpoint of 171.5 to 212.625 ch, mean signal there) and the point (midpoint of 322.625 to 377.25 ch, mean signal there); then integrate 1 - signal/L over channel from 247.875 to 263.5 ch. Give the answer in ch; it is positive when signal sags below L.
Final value 5.9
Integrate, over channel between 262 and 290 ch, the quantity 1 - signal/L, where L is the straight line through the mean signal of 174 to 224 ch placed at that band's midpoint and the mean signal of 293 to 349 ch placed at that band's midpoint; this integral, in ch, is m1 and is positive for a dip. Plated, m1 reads 8.33 ch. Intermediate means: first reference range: 366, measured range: 276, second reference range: 408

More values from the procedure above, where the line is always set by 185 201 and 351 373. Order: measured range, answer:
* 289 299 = 0.4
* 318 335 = 0.7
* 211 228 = 5.8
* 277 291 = 2.4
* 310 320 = 0.5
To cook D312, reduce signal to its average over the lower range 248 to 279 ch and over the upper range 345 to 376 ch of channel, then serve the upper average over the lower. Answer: 1.8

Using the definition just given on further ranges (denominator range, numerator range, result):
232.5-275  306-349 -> 1.38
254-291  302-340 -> 1.52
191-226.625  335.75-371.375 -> 1.27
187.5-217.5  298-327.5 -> 1.16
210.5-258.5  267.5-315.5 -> 1.09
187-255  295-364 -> 1.17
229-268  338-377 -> 1.33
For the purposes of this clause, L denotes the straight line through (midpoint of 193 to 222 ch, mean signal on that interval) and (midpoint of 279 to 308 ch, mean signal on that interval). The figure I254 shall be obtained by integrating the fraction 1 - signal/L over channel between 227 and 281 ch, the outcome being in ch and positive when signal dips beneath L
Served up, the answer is 8.3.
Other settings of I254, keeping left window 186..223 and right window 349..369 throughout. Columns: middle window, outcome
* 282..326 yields -1.0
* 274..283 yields 1.8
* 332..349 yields 0.0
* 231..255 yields -0.7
